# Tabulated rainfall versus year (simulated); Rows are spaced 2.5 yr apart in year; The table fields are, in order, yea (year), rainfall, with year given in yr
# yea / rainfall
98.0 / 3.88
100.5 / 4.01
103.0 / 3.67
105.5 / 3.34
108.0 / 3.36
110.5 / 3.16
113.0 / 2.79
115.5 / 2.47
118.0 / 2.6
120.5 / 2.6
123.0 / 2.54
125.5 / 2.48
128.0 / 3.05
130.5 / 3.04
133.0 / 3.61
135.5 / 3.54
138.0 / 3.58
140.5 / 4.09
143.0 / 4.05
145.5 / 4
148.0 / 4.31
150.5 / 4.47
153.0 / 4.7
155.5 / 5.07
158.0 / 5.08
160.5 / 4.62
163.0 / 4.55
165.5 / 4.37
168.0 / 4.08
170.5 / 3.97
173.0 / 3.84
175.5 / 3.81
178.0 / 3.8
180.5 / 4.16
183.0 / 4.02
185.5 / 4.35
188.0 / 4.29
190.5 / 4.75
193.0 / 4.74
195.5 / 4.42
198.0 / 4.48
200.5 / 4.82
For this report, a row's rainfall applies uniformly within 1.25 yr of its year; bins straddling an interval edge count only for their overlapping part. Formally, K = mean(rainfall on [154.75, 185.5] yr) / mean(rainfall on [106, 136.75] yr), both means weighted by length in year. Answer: 1.45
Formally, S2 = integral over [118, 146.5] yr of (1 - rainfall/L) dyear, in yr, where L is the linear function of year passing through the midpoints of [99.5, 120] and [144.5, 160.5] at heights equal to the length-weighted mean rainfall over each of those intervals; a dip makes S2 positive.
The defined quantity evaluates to 4.8 yr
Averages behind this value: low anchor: 3.14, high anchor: 4.62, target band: 3.29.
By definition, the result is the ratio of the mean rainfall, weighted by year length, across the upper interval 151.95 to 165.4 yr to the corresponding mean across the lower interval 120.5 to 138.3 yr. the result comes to 1.56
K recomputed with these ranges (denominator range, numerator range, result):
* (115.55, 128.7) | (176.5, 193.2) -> 1.63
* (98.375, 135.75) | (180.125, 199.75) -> 1.43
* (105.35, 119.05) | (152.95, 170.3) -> 1.57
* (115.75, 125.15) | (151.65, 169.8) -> 1.80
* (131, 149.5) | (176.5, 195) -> 1.11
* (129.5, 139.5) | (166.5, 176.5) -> 1.14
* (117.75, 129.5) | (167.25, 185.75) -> 1.49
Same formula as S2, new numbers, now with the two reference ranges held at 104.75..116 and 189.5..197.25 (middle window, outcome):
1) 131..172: -4.3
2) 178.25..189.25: 0.7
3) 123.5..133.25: 1.3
